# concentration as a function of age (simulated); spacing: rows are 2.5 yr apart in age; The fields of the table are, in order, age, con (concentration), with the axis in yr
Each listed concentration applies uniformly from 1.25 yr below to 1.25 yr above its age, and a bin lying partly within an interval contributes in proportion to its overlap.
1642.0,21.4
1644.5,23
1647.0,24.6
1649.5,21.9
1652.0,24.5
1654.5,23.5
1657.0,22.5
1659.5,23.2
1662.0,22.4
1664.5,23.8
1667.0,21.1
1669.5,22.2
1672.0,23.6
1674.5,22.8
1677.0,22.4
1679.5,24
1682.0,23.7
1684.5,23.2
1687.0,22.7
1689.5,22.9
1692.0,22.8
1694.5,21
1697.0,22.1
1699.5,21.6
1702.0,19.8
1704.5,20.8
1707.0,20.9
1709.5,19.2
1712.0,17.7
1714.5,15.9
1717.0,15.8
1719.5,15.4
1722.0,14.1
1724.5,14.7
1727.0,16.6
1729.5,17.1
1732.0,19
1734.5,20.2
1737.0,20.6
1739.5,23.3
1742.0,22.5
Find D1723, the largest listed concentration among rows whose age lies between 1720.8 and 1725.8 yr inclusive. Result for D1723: 14.7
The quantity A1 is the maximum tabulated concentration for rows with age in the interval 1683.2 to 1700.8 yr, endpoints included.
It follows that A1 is 23.2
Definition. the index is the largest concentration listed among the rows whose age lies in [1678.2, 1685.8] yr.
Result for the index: 24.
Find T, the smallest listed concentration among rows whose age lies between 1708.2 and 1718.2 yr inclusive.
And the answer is 15.8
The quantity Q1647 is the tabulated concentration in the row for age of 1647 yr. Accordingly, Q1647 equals 24.6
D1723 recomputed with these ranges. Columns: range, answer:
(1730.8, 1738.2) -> 20.6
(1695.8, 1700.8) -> 22.1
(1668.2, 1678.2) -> 23.6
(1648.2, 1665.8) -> 24.5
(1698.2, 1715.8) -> 21.6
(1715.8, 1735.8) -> 20.2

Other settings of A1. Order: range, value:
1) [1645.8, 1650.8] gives 24.6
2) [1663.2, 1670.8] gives 23.8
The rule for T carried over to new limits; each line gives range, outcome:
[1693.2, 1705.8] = 19.8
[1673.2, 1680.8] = 22.4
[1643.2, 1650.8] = 21.9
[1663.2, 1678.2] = 21.1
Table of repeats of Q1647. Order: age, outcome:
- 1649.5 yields 21.9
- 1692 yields 22.8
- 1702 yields 19.8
